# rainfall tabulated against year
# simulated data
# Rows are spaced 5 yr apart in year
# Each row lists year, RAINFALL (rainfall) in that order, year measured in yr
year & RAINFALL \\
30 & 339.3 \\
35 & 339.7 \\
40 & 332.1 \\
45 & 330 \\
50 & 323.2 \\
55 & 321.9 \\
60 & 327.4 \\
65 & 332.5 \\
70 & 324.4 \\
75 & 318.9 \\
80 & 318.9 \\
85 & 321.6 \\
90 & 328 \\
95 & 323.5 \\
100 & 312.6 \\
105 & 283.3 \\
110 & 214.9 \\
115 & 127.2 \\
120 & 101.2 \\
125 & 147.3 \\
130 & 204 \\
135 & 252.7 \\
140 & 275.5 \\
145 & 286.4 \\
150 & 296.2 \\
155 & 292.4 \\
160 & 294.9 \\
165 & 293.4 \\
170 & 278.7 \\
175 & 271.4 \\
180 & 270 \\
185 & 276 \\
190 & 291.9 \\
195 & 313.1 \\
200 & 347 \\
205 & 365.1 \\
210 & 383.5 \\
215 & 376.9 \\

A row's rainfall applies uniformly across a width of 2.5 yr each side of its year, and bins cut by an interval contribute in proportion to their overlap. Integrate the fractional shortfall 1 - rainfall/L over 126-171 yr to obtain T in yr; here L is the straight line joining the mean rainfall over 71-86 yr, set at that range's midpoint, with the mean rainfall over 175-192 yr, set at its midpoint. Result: 3.2 yr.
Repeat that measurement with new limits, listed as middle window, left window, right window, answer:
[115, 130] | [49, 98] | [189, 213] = 8.8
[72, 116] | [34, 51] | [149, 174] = 3.5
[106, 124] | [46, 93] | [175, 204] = 8.9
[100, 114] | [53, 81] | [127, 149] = 1.9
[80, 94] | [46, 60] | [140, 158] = -0.5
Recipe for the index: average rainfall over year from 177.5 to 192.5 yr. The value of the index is 279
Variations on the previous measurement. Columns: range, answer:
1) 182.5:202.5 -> 307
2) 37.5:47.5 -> 331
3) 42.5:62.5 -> 326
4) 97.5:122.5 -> 208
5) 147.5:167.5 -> 294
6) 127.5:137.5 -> 228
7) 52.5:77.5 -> 325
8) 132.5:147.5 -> 272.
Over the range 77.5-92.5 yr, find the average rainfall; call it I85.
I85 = 323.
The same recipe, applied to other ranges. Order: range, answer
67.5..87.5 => 321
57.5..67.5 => 330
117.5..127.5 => 124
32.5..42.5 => 336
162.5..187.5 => 278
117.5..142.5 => 196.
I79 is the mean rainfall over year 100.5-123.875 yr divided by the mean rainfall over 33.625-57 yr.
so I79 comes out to 0.58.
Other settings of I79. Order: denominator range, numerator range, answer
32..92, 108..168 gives 0.71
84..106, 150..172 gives 0.92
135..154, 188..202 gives 1.12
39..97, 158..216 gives 0.96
